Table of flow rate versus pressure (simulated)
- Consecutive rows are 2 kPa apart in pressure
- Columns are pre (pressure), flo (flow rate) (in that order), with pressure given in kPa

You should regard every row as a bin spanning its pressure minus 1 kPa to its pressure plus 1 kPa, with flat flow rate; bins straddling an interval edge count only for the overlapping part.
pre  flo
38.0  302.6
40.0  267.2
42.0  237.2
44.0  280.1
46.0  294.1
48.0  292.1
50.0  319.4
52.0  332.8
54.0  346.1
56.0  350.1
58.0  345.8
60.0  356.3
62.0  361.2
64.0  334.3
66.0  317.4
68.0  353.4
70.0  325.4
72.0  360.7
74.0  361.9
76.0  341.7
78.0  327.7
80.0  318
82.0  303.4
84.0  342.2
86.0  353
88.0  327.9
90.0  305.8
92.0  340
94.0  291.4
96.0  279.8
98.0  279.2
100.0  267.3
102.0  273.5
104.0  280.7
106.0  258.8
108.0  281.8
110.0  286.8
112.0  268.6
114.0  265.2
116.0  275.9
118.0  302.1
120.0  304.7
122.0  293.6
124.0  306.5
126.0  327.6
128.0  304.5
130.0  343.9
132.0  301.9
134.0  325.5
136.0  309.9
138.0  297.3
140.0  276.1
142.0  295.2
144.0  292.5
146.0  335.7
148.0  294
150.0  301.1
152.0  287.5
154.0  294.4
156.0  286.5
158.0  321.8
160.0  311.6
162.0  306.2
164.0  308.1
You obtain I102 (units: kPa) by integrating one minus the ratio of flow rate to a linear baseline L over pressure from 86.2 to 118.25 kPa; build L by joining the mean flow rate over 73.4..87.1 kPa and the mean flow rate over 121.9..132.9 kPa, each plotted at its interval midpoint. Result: 3.7 kPa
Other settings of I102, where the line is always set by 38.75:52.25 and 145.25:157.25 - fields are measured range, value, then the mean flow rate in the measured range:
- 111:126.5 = 0.20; 292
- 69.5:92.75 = -3.44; 334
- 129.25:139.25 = -0.55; 314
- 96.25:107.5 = 0.79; 273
